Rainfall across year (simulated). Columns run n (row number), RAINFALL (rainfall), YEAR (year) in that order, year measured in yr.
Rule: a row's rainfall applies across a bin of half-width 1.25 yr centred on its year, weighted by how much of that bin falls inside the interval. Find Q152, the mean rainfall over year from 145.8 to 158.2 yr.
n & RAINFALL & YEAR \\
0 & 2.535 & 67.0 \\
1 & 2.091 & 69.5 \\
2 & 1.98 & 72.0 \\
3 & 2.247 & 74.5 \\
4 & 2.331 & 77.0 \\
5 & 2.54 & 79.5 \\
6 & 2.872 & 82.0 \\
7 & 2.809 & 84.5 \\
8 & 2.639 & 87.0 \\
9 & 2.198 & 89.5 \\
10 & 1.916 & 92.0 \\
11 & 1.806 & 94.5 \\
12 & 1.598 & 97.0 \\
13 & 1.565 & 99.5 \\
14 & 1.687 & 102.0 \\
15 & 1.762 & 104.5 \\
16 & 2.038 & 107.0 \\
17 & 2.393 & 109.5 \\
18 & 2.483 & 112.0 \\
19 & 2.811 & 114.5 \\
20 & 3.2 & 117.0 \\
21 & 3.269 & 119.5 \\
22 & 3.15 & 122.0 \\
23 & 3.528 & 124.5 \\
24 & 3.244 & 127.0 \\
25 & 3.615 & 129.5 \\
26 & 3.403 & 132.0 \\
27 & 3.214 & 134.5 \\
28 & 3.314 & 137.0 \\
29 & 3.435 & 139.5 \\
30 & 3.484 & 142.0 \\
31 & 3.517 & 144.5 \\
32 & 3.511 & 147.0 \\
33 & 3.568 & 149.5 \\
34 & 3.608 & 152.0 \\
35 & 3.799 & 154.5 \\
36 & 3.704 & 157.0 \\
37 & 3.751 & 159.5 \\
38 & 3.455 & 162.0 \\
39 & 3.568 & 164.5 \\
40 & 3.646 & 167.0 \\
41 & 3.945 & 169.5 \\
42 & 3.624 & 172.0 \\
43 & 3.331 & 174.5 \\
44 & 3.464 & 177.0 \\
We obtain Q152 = 3.64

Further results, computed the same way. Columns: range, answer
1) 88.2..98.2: 1.88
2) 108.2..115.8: 2.56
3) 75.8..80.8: 2.44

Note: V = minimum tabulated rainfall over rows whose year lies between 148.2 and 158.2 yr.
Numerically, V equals 3.568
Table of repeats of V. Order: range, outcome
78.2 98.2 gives 1.598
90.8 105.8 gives 1.565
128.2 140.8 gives 3.214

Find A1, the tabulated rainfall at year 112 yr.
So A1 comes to 2.483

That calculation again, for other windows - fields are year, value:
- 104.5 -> 1.762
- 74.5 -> 2.247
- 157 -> 3.704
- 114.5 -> 2.811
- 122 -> 3.15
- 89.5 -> 2.198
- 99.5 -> 1.565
